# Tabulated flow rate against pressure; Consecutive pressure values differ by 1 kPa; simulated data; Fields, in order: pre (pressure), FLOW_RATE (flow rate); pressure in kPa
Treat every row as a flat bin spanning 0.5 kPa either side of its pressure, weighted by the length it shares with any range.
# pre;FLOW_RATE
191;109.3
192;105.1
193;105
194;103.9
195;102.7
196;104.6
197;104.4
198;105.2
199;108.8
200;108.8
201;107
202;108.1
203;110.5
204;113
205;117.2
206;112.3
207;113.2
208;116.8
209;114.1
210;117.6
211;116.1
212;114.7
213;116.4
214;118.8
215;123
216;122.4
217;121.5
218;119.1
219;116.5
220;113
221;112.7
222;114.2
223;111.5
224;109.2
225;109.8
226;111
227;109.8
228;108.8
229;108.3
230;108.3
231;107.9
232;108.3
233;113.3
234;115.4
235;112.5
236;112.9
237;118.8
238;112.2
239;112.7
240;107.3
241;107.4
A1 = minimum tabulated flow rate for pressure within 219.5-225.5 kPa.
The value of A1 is 109.2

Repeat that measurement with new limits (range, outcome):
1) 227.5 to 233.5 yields 107.9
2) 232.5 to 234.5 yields 113.3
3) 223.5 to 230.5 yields 108.3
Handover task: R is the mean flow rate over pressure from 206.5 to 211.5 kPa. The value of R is 116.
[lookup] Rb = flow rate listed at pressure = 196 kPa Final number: 104.6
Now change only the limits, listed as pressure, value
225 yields 109.8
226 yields 111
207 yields 113.2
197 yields 104.4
